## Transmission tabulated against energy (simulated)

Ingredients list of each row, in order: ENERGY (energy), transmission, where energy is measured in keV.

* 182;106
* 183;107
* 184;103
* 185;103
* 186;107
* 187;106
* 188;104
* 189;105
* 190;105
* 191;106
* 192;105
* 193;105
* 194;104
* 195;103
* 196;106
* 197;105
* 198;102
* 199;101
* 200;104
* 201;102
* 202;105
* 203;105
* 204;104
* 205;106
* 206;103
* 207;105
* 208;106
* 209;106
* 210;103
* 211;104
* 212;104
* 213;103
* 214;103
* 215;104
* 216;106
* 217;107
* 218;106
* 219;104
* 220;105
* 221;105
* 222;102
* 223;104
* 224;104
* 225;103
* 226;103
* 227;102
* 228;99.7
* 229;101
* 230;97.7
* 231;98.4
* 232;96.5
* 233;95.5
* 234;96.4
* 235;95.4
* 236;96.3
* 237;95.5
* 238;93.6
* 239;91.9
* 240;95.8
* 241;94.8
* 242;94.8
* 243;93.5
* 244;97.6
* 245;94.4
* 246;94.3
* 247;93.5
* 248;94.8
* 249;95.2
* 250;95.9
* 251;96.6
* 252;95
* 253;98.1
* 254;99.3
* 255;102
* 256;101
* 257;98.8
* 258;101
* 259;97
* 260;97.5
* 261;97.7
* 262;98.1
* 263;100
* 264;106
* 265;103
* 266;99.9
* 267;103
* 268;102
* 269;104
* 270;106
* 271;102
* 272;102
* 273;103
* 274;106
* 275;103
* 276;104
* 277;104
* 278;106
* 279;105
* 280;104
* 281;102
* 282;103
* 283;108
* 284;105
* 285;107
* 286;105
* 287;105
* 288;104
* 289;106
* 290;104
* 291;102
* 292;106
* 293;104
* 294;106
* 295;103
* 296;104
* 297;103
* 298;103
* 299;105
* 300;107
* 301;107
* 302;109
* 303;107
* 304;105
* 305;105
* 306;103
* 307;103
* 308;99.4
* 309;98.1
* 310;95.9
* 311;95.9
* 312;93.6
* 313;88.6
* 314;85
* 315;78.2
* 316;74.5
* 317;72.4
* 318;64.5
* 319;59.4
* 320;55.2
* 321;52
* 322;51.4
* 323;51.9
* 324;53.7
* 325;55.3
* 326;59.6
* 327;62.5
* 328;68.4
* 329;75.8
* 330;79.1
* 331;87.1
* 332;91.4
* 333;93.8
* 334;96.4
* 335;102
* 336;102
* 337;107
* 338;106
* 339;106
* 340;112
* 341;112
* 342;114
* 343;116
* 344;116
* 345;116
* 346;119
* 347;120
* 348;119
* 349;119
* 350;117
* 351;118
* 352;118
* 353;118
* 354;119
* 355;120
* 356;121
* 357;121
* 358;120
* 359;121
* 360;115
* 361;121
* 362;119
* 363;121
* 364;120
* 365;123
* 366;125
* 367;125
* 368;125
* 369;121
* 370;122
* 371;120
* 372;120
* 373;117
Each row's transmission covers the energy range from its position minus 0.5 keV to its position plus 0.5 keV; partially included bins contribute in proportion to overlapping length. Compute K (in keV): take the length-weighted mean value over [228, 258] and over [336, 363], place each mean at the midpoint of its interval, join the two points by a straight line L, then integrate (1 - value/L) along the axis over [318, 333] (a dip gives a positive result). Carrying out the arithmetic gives 6.2 keV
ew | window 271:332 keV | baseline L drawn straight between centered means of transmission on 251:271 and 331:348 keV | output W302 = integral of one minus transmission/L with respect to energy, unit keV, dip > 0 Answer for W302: 6.92 keV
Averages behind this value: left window 100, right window 108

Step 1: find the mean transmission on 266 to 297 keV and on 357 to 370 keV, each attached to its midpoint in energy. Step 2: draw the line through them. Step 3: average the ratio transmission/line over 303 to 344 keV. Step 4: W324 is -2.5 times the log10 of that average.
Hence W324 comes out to 0.29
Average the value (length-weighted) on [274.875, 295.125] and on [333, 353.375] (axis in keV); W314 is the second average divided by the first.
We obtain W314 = 1.07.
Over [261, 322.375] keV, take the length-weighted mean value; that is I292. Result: 97.7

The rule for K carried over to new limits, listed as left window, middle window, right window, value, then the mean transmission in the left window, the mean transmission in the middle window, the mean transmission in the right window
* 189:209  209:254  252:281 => 1.69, 104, 99.3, 102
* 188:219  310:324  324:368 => 4.63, 104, 71.2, 107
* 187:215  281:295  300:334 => -2.78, 104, 105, 81.9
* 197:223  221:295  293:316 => 1.02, 104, 100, 99.7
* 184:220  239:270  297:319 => 0.43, 104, 98.2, 94.6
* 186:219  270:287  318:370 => -0.24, 104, 104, 102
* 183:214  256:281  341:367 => 1.98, 104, 102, 119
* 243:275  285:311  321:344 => -3.19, 99.5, 104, 86.4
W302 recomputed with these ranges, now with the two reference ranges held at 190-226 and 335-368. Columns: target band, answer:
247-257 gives 1.00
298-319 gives 3.51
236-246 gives 1.16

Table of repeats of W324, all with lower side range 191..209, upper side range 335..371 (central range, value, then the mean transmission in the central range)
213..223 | 0.01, 105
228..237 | 0.10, 97.2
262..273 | 0.08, 103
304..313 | 0.15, 99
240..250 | 0.14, 94.9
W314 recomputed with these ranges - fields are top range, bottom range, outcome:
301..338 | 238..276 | 0.84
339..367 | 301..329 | 1.48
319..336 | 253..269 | 0.71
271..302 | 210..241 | 1.04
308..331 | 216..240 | 0.72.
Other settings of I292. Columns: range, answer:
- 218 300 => 101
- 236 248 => 94.6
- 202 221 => 105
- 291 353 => 94.6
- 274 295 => 105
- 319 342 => 81.2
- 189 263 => 101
